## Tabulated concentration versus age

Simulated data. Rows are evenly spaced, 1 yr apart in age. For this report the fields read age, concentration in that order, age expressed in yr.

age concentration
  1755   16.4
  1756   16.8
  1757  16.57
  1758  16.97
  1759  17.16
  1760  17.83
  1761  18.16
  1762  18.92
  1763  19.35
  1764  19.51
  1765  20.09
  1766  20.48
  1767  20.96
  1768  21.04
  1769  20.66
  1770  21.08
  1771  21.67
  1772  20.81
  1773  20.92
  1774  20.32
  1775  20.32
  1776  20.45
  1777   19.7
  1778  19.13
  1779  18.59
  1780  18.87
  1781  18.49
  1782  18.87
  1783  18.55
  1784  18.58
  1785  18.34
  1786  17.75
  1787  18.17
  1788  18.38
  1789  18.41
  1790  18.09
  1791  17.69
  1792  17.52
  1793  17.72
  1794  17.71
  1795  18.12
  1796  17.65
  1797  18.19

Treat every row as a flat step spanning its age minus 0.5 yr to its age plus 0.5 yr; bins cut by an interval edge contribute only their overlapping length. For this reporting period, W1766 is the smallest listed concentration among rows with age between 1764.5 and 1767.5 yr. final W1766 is 20.09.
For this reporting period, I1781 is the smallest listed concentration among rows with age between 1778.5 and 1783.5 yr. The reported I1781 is 18.49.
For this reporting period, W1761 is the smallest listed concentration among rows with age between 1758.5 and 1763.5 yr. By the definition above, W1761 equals 17.16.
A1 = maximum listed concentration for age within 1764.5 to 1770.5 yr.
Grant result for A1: 21.08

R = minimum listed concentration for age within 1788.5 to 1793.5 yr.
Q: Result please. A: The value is 17.52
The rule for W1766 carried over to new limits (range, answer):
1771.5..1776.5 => 20.32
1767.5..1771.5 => 20.66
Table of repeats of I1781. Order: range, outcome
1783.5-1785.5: 18.34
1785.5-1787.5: 17.75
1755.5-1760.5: 16.57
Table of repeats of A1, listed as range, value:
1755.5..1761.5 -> 18.16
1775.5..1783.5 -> 20.45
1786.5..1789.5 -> 18.41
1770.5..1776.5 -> 21.67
